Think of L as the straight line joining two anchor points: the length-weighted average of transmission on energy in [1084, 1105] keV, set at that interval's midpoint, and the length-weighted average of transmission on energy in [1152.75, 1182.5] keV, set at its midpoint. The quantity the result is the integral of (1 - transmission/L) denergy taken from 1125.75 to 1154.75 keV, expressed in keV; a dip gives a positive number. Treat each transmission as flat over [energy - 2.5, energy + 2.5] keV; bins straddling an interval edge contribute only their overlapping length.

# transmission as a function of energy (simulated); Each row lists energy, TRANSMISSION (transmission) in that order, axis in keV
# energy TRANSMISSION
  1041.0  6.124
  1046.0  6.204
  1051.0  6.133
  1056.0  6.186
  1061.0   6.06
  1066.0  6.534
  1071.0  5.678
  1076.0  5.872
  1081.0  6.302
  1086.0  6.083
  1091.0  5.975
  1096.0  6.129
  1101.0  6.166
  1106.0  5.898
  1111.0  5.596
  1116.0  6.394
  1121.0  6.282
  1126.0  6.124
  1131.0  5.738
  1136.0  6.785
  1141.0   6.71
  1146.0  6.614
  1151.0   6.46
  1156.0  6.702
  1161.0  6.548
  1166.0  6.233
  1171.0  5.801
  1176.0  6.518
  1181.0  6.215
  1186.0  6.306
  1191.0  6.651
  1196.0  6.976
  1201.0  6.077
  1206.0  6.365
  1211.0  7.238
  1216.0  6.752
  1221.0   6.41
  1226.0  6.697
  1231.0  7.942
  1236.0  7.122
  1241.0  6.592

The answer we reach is -0.9 keV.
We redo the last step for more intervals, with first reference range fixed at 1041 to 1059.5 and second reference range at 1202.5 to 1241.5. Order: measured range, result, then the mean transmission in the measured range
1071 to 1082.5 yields 0.54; 5.98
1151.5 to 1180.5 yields 1.27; 6.36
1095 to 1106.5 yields 0.52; 6.08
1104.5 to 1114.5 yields 0.96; 5.8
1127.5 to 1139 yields 0.43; 6.27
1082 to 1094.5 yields 0.50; 6.07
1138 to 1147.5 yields -0.18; 6.67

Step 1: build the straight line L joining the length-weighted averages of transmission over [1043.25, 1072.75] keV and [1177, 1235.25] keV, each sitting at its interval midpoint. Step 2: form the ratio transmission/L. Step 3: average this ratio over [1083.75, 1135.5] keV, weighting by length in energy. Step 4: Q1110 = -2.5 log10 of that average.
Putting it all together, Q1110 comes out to 0.05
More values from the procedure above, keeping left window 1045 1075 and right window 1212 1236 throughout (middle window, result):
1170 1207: 0.068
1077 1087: 0.013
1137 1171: 0.019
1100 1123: 0.058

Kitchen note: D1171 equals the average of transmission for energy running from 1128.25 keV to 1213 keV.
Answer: 6.46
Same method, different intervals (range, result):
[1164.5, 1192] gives 6.27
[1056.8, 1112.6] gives 6.04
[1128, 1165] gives 6.49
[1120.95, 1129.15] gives 6.14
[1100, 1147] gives 6.22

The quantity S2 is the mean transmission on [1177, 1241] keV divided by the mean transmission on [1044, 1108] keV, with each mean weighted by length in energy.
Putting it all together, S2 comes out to 1.10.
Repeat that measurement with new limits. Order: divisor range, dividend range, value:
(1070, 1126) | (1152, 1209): 1.06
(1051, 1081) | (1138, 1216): 1.07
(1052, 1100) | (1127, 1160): 1.06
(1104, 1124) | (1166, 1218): 1.07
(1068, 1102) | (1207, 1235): 1.16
